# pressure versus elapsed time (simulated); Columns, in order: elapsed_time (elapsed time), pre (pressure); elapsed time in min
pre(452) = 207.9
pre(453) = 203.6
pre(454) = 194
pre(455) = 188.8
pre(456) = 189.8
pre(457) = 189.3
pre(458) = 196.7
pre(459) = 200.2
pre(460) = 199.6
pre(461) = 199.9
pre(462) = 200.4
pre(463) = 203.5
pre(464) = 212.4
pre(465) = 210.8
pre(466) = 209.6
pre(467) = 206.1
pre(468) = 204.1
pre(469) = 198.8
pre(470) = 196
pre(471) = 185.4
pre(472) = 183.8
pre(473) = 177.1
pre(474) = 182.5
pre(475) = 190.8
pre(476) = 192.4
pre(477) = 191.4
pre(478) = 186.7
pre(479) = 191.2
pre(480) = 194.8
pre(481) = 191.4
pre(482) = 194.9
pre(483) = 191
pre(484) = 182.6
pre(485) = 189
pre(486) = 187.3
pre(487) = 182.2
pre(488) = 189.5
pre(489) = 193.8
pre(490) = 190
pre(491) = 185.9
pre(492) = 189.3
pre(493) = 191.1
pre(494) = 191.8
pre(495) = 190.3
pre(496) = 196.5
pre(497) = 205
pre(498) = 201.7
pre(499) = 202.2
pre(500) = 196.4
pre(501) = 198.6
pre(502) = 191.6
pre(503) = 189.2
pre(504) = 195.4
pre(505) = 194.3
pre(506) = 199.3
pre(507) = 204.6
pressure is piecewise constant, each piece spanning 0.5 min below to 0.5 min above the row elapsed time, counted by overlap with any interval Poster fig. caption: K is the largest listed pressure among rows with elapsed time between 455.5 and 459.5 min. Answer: 200.2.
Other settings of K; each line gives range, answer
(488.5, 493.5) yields 193.8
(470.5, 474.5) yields 185.4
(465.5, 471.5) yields 209.6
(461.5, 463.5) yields 203.5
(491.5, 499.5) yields 205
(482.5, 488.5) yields 191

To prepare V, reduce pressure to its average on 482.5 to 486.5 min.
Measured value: 187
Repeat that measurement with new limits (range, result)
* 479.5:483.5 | 193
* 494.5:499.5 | 199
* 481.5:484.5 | 190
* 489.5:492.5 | 188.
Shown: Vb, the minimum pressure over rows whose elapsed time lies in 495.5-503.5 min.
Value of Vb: 189.2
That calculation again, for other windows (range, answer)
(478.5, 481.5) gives 191.2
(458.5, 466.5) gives 199.6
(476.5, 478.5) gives 186.7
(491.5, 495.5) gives 189.3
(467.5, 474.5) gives 177.1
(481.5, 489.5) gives 182.2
